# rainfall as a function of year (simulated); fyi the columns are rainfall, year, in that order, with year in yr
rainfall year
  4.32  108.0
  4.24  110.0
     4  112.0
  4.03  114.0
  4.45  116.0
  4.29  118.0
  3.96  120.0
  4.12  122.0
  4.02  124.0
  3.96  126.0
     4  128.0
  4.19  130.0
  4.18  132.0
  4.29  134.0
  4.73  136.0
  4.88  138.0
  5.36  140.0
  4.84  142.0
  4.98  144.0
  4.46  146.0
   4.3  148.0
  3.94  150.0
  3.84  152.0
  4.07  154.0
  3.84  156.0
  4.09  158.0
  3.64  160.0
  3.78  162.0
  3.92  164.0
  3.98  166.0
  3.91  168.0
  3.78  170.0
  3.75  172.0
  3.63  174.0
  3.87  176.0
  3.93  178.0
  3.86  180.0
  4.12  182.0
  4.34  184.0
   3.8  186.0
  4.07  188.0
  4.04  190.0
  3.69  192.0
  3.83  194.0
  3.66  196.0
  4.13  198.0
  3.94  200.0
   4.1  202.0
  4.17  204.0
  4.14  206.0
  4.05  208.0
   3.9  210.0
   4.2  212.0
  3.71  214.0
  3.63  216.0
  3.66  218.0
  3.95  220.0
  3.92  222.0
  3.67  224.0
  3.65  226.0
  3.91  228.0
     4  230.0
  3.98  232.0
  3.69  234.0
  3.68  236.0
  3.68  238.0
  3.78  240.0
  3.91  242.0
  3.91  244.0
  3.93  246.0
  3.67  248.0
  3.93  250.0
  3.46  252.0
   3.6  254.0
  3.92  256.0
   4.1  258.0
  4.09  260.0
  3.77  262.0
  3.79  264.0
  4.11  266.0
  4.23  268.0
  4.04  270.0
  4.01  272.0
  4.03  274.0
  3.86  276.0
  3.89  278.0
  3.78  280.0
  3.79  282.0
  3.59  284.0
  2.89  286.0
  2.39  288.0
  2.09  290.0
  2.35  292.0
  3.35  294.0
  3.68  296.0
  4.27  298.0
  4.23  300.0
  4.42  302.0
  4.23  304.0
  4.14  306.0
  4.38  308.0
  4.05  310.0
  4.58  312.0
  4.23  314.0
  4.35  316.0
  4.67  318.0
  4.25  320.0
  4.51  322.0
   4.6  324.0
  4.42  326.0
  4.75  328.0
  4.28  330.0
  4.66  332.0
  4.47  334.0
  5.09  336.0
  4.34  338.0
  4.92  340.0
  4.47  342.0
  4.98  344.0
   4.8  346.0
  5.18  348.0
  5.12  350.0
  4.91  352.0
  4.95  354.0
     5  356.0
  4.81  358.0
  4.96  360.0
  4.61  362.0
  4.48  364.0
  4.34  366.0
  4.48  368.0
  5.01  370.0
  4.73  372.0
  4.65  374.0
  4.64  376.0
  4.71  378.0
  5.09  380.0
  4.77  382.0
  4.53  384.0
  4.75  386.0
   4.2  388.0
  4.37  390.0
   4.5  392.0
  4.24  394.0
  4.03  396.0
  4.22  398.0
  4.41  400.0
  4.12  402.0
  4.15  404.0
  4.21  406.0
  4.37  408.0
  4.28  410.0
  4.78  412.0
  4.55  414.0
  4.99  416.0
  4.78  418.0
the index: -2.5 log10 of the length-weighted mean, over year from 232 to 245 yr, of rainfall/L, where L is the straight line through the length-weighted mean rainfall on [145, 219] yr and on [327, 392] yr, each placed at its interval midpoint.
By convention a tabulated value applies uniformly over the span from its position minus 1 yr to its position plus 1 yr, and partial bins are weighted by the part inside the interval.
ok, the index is 0.11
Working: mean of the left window 3.94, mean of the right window 4.72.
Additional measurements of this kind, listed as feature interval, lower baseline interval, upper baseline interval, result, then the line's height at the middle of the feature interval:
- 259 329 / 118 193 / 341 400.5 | 0.14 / 4.47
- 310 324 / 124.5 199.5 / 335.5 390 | 0.04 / 4.6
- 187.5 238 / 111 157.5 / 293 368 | 0.13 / 4.38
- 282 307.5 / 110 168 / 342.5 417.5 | 0.27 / 4.48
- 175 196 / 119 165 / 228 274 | 0.04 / 4.09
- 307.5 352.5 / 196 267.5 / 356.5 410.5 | -0.08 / 4.29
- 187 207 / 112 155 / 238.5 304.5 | 0.02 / 4.05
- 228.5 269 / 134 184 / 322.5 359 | 0.15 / 4.45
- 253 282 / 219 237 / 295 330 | 0.03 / 4.07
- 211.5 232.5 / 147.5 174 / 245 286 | 0.01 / 3.87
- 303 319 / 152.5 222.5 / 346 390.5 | 0.04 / 4.48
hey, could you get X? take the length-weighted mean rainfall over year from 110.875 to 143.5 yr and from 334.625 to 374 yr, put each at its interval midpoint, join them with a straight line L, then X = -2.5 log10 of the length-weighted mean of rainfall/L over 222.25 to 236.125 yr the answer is 0.19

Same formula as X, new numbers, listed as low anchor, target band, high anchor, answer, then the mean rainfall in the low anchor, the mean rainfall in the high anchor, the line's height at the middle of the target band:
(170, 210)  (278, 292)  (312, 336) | 0.367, 3.95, 4.5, 4.34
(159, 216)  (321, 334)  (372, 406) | -0.058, 3.92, 4.46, 4.3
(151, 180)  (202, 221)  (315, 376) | 0.035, 3.86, 4.69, 4.07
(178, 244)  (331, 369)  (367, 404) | -0.089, 3.9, 4.51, 4.39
